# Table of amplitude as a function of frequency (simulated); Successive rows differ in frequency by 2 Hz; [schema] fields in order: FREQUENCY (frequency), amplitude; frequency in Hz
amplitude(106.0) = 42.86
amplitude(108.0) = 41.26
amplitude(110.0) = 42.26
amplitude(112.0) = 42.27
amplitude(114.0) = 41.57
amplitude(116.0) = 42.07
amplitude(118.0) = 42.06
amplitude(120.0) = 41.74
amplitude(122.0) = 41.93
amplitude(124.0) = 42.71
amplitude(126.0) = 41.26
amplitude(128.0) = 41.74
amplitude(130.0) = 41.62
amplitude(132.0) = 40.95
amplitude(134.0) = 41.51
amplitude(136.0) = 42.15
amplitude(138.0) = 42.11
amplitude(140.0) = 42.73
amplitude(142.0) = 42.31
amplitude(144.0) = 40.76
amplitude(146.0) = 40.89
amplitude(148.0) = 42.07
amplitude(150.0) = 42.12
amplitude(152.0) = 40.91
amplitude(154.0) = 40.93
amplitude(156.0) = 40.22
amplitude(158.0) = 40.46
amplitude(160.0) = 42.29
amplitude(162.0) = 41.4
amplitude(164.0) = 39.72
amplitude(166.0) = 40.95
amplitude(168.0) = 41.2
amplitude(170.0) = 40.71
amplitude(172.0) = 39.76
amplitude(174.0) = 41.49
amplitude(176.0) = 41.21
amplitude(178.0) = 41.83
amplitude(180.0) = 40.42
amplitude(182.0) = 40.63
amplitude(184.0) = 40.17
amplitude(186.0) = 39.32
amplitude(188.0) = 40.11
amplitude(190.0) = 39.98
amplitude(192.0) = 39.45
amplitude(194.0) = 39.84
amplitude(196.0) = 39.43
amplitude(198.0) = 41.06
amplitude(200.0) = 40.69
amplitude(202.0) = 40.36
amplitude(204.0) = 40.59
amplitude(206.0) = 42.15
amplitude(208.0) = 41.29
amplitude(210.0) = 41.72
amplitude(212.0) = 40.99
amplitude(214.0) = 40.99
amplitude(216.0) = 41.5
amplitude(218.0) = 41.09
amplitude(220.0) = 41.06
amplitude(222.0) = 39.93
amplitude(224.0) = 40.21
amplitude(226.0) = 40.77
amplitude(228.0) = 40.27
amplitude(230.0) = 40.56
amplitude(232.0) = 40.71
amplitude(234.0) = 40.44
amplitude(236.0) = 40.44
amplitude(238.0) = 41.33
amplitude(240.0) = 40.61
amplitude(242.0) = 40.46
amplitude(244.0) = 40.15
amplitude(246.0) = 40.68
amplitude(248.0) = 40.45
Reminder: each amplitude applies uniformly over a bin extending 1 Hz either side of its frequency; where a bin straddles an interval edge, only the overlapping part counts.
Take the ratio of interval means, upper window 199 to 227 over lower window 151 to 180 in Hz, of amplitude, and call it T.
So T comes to 1.00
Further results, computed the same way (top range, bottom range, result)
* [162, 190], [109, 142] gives 0.97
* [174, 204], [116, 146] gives 0.97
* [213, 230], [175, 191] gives 1.01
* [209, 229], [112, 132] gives 0.98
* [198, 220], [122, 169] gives 0.99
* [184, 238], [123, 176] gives 0.98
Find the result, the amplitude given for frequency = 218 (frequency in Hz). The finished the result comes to 41.09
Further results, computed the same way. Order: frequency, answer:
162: 41.4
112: 42.27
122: 41.93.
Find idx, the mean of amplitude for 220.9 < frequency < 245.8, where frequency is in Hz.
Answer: 40.5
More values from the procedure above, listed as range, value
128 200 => 40.9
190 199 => 39.9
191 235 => 40.7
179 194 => 40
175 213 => 40.6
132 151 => 41.8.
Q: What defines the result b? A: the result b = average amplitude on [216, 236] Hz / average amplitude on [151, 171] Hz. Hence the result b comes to 0.99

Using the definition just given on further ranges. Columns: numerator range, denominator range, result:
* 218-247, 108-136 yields 0.97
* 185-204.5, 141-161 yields 0.97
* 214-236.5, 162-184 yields 1.00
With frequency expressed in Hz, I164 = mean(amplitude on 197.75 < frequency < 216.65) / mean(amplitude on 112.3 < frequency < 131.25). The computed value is 0.98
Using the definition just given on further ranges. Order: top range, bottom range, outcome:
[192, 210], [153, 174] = 1.00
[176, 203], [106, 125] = 0.96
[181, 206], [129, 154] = 0.97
